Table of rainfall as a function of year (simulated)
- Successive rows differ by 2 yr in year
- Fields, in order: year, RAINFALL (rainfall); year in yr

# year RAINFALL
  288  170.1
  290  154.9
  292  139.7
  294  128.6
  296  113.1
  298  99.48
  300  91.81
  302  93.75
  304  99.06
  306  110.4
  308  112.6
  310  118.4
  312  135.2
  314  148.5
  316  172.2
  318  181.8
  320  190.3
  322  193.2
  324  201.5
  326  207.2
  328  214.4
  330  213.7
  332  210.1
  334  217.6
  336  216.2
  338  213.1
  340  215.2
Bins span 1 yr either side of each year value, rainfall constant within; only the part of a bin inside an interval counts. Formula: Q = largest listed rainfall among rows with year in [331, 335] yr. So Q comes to 217.6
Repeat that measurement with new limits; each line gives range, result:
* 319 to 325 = 201.5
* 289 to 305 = 154.9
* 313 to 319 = 181.8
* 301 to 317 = 172.2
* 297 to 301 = 99.48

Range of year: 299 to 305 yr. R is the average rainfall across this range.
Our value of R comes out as 94.9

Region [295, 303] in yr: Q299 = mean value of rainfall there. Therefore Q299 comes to 99.5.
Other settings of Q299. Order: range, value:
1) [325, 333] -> 211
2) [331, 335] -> 214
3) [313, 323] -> 177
